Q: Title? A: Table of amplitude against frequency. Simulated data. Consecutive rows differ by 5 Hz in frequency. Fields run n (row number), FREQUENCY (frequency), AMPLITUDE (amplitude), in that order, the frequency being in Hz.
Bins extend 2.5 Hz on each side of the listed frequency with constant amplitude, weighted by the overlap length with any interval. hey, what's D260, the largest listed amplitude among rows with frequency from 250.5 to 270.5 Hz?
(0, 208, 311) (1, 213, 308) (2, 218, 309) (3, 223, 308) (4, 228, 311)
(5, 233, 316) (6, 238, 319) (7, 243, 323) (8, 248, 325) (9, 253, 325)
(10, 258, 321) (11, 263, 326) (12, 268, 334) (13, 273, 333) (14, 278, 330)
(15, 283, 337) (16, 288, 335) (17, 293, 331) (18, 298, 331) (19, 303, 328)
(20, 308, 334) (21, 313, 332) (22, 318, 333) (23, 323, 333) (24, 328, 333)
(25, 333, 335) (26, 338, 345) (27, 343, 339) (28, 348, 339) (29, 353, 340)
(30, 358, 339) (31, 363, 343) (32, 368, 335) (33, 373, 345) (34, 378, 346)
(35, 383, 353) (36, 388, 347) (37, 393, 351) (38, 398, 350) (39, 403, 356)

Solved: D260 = 334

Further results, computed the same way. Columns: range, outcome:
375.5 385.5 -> 353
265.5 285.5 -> 337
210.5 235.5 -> 316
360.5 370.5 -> 343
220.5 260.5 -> 325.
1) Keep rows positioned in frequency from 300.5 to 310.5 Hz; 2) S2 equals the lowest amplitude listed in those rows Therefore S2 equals 328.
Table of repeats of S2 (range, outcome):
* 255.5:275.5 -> 321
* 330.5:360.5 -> 335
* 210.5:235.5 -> 308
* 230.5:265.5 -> 316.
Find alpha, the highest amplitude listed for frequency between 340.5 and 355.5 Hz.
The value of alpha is 340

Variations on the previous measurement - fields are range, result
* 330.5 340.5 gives 345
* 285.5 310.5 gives 335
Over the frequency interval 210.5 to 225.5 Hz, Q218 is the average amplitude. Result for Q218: 308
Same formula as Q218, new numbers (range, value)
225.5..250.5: 319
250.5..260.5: 323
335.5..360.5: 340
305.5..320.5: 333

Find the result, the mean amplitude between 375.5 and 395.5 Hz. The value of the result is 349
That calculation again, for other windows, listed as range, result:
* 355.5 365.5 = 341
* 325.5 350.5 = 338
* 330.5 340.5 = 340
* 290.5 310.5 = 331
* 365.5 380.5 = 342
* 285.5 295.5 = 333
